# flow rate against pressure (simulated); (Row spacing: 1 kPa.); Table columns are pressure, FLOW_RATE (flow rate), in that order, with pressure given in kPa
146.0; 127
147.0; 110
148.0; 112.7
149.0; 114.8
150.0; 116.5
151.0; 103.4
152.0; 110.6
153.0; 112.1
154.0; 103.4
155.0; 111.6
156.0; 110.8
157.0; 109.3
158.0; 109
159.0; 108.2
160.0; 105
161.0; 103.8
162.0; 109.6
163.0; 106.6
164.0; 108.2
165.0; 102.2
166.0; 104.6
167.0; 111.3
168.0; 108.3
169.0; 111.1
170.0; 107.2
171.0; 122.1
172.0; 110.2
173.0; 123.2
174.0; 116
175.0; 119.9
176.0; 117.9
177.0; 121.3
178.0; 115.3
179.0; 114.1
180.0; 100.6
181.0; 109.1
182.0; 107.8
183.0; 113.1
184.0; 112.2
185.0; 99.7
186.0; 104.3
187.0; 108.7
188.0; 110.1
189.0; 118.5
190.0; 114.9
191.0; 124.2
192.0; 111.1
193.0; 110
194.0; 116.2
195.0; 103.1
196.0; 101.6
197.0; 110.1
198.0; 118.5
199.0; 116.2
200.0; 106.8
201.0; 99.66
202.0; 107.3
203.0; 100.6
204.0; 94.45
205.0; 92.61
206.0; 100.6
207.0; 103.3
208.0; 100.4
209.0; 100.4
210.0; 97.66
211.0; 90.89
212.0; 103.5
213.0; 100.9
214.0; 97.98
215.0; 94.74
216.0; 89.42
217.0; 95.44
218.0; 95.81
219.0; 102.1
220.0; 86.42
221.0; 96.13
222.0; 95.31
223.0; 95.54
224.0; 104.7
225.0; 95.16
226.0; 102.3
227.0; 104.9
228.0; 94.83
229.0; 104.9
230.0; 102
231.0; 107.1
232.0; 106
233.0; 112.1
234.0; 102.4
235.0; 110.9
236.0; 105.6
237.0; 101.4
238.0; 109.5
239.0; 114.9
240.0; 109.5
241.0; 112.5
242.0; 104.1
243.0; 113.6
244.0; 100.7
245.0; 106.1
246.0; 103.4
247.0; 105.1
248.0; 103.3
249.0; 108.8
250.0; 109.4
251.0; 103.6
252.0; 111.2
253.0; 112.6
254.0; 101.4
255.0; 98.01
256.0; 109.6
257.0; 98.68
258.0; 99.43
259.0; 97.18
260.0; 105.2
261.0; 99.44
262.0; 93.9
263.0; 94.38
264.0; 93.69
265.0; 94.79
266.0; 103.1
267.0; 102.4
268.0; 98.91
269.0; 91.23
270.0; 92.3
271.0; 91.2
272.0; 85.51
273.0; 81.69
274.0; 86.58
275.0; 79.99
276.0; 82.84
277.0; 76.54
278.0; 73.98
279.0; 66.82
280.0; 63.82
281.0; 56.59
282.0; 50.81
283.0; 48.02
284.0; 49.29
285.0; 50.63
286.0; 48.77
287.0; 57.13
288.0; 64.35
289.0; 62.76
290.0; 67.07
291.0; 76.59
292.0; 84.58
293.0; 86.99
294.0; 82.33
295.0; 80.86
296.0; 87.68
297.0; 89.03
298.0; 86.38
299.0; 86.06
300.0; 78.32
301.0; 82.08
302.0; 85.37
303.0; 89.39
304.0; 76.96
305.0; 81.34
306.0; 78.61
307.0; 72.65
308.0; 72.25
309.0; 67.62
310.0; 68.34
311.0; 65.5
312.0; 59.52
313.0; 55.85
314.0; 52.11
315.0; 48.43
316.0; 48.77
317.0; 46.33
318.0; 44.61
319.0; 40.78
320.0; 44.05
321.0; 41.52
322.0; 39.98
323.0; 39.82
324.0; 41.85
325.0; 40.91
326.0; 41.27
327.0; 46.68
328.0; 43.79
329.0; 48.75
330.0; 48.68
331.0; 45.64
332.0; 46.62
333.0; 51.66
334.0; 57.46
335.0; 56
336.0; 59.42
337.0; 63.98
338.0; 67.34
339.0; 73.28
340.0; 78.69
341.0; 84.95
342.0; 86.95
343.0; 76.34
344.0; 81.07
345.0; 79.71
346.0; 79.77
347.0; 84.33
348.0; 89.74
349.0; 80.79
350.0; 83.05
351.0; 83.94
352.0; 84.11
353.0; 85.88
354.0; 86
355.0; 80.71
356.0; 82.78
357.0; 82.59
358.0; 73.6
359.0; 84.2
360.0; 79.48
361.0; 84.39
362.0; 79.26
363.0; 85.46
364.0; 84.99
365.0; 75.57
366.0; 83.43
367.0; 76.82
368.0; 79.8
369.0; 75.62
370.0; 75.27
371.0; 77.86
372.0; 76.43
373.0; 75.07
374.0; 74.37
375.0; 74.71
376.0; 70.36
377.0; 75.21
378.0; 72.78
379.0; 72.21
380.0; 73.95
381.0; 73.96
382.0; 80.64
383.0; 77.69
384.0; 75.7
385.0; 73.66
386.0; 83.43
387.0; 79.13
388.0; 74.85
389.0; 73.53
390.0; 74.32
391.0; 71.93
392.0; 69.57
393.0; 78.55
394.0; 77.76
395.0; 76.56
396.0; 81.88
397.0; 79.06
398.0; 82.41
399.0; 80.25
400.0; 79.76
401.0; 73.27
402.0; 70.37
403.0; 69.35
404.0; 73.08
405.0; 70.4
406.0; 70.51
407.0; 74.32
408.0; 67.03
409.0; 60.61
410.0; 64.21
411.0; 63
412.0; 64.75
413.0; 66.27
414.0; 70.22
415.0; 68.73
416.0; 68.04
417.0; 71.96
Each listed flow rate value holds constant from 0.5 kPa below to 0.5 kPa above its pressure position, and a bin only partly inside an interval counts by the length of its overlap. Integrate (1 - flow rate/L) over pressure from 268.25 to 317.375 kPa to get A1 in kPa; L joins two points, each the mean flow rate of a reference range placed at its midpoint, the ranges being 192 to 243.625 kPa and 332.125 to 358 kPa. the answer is 8.61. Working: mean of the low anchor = 103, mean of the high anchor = 76.3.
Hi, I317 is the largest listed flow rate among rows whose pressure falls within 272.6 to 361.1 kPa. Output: 89.74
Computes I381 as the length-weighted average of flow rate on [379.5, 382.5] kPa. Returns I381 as 76.2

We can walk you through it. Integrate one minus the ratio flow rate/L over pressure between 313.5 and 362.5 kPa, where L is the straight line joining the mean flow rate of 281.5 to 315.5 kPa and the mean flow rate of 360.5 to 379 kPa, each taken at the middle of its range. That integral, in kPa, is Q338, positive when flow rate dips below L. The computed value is 6.5 kPa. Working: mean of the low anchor 70.4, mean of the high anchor 77.5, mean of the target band 64.7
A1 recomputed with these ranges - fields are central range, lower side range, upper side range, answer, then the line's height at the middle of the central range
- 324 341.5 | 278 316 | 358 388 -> 4.2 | 73.3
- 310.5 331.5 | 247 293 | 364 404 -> 8.9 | 81.2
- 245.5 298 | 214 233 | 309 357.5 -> -1.4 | 83.1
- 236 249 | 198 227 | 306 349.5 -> -2.6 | 89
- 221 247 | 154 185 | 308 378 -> -2.8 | 94.6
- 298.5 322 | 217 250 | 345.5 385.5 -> 6.7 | 89.4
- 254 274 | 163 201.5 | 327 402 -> -0.3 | 94.9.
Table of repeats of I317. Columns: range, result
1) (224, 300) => 114.9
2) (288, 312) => 89.39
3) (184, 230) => 124.2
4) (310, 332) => 68.34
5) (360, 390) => 85.46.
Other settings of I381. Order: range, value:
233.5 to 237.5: 105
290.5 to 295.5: 82.3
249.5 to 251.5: 106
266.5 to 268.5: 101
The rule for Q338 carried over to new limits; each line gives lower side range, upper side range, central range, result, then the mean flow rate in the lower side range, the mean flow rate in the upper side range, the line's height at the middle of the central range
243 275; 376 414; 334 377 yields 1.4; 99.4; 73.6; 81.1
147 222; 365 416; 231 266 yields -2.8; 107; 74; 96.8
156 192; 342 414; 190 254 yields -0.6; 111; 76.8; 103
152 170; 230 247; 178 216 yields 0.7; 108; 107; 108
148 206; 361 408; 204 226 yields 1.4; 110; 76.2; 104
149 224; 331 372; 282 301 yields 3.5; 107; 76.7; 87.6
